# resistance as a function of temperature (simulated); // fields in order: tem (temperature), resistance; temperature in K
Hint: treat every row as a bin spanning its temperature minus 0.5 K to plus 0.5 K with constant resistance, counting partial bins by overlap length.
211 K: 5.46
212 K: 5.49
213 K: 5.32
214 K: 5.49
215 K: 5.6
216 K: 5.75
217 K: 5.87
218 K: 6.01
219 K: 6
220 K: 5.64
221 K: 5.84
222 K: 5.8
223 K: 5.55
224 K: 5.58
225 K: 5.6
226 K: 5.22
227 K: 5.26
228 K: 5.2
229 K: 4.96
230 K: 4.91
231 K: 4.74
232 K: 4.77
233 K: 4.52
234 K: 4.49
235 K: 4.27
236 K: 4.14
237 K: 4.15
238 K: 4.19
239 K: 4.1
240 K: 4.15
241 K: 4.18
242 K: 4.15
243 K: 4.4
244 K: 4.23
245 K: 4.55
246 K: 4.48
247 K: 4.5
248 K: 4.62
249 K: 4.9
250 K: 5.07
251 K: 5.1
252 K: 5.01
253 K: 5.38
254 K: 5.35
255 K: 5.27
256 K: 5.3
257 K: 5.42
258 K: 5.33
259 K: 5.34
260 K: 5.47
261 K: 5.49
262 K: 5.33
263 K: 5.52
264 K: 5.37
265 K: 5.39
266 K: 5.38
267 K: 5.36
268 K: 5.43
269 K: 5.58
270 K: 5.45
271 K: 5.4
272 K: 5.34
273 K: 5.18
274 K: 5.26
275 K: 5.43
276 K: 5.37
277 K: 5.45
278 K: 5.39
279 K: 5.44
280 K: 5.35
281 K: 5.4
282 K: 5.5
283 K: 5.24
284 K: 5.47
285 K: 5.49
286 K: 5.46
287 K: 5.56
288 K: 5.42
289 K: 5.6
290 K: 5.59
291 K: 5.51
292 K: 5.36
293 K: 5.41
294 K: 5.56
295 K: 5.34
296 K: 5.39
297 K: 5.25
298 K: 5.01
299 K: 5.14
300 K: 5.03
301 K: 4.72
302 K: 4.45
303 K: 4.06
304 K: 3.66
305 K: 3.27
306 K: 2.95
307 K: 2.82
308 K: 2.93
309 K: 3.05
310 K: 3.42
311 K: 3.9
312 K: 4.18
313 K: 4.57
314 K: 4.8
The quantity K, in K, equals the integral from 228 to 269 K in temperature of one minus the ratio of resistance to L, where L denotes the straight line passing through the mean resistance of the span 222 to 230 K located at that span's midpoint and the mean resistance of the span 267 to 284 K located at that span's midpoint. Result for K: 3.7 K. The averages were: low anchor 5.34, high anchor 5.39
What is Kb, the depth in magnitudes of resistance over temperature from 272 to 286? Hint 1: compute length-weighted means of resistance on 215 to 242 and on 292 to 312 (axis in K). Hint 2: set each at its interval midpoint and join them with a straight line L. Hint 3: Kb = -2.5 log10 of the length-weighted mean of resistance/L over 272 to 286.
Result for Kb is -0.19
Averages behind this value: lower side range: 5.03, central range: 5.38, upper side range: 4.31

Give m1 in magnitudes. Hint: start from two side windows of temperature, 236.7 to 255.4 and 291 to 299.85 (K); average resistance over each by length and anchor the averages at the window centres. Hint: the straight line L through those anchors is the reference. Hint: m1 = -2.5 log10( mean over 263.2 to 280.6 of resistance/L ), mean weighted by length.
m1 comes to -0.09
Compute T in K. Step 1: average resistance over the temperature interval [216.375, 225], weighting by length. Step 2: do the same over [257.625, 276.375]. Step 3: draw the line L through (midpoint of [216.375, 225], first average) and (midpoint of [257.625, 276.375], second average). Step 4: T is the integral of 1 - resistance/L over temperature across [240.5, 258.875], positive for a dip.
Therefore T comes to 2.2 K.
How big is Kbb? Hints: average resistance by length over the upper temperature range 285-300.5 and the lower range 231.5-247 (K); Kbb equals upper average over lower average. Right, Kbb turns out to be 1.24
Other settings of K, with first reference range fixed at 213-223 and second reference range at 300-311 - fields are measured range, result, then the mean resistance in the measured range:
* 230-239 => 1.6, 4.42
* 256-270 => -2.3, 5.41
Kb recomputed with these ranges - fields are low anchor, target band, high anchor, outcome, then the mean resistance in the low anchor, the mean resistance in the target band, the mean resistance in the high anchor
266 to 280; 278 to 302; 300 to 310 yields -0.20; 5.39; 5.34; 3.61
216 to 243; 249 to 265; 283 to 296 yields -0.02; 4.98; 5.31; 5.47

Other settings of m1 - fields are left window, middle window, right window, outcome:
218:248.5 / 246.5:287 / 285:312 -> -0.13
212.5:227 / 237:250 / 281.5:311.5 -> 0.22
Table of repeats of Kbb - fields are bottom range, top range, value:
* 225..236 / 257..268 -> 1.12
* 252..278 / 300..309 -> 0.68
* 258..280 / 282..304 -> 0.97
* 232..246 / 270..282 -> 1.25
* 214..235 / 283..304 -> 0.97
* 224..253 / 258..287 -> 1.16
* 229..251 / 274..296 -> 1.21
